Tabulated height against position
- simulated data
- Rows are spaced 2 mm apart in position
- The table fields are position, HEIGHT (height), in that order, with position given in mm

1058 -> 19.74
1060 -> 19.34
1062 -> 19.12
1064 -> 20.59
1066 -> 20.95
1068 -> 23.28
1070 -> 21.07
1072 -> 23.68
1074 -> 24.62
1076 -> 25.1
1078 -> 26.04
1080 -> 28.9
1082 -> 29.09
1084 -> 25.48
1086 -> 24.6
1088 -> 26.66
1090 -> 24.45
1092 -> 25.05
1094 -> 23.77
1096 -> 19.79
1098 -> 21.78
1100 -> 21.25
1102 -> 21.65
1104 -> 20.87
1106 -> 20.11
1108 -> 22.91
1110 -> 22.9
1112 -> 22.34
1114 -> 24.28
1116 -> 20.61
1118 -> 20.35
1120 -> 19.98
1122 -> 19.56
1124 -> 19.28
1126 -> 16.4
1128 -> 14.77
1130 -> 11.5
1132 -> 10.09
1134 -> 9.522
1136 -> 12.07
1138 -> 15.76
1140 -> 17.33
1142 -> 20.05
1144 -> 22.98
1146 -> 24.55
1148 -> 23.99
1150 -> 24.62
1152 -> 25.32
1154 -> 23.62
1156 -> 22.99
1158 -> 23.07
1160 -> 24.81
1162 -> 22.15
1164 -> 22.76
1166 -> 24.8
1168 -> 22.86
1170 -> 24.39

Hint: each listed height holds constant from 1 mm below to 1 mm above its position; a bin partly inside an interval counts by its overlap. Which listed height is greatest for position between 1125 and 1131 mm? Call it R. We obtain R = 16.4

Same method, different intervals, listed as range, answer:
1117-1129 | 20.35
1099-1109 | 22.91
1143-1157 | 25.32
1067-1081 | 28.9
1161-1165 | 22.76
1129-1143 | 20.05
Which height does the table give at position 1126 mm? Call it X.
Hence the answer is 16.4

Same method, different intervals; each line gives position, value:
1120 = 19.98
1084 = 25.48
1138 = 15.76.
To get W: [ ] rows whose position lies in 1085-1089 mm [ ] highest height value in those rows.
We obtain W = 26.66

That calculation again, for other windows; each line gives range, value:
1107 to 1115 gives 24.28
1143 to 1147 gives 24.55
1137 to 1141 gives 17.33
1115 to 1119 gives 20.61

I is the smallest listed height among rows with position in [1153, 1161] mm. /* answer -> 22.99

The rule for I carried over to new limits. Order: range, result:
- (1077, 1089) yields 24.6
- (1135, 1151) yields 12.07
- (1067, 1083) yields 21.07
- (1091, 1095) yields 23.77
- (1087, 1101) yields 19.79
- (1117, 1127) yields 16.4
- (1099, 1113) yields 20.11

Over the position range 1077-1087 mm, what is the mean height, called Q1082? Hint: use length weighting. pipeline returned 26.8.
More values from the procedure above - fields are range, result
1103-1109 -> 21.3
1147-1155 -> 24.4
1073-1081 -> 26.2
